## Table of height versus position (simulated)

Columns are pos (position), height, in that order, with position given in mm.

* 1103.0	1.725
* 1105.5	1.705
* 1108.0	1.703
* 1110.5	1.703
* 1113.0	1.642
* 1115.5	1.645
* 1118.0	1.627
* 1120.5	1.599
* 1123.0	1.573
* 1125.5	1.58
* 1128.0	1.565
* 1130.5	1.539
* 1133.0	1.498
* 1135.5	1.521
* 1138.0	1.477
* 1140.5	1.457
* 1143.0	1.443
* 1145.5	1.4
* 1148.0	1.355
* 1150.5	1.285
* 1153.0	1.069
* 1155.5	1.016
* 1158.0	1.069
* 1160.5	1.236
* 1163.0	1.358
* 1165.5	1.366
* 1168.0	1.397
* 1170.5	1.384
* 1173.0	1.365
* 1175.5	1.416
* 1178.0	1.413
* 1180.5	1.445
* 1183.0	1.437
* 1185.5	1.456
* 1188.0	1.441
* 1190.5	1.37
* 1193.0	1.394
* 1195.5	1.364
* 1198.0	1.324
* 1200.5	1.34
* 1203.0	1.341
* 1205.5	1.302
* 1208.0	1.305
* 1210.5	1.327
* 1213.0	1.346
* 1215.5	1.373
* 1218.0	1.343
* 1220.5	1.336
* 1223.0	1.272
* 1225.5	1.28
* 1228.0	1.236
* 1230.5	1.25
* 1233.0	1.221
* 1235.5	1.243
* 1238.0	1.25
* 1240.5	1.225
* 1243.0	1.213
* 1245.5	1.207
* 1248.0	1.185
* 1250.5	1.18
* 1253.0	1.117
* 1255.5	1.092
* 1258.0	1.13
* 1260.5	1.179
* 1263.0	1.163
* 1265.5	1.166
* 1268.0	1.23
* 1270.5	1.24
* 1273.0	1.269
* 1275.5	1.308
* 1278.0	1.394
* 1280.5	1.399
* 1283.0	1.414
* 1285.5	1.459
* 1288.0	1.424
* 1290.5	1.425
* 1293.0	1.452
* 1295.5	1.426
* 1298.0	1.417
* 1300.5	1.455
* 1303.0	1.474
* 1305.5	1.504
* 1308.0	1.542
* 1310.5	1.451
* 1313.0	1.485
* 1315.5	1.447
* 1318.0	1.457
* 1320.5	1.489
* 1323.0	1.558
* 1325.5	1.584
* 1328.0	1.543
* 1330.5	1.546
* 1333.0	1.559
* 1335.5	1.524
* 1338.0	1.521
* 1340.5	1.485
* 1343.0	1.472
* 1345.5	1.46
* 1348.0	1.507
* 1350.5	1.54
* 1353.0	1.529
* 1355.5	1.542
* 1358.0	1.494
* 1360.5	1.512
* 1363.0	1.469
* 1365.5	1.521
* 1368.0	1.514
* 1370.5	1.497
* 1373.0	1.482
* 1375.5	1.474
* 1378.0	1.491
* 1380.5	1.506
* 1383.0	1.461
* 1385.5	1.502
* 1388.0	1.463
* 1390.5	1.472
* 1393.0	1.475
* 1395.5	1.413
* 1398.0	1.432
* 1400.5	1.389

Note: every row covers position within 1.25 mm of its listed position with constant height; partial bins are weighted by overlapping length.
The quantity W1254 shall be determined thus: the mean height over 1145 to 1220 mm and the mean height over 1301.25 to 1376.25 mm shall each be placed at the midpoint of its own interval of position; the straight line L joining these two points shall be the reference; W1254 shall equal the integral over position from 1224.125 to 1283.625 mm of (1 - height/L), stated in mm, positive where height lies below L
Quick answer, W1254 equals 7.6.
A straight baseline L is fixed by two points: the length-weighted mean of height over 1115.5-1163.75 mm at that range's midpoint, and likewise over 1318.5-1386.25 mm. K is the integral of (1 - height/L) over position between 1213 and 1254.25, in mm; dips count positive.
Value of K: 5.8 mm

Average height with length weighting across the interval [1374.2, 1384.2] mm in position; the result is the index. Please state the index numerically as 1.48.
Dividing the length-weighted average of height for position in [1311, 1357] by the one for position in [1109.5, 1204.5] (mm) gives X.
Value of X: 1.1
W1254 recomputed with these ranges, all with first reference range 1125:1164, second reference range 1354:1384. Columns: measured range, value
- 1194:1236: 2.90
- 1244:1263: 3.61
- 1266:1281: 1.51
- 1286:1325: -0.26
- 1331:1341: -0.33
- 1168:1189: -0.53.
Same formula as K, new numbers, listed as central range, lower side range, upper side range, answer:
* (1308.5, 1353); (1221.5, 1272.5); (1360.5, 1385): -3.6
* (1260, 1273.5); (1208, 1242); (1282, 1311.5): 1.7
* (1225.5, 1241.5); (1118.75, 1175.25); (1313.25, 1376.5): 2.2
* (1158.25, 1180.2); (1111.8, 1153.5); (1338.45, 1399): 2.0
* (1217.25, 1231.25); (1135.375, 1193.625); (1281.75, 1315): 1.1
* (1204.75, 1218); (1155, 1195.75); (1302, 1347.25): 0.6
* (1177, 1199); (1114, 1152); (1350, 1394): 1.4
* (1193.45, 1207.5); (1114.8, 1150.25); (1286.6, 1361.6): 1.6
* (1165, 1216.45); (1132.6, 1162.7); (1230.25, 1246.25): -4.1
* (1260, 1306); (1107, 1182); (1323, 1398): 3.8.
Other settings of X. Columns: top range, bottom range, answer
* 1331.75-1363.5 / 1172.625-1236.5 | 1.12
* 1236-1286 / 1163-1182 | 0.89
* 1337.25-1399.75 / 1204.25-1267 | 1.20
